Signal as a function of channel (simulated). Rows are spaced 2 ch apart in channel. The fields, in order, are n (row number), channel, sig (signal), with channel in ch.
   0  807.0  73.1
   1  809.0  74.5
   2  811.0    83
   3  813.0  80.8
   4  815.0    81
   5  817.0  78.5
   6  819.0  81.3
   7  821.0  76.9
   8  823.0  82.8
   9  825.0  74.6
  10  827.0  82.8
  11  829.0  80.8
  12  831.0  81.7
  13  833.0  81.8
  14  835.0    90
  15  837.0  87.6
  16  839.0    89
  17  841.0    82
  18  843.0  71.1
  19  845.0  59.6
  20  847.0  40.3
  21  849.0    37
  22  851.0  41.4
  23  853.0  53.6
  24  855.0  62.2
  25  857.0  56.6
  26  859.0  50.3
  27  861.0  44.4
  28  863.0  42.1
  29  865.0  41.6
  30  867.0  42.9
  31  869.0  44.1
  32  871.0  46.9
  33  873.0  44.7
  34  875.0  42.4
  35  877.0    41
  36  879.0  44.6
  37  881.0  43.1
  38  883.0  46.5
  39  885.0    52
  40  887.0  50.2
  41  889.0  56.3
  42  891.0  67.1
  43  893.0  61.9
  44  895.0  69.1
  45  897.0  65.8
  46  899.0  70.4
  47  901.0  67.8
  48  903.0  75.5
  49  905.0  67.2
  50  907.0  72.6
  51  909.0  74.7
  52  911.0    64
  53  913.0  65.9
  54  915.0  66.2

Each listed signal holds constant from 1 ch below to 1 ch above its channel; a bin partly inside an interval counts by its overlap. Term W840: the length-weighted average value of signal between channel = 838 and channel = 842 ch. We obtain 85.5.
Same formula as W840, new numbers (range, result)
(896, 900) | 68.1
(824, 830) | 79.4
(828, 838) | 84.4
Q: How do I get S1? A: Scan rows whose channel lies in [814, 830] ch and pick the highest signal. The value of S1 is 82.8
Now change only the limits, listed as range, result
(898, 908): 75.5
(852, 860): 62.2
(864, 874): 46.9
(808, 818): 83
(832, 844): 90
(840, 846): 82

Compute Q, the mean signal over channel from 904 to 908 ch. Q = 69.9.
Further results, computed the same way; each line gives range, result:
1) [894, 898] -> 67.4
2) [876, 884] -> 43.8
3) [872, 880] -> 43.2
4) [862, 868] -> 42.2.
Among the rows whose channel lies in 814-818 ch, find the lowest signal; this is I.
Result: 78.5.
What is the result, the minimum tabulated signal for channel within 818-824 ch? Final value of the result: 76.9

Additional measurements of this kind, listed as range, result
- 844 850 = 37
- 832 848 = 40.3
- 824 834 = 74.6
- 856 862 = 44.4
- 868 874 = 44.1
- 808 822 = 74.5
